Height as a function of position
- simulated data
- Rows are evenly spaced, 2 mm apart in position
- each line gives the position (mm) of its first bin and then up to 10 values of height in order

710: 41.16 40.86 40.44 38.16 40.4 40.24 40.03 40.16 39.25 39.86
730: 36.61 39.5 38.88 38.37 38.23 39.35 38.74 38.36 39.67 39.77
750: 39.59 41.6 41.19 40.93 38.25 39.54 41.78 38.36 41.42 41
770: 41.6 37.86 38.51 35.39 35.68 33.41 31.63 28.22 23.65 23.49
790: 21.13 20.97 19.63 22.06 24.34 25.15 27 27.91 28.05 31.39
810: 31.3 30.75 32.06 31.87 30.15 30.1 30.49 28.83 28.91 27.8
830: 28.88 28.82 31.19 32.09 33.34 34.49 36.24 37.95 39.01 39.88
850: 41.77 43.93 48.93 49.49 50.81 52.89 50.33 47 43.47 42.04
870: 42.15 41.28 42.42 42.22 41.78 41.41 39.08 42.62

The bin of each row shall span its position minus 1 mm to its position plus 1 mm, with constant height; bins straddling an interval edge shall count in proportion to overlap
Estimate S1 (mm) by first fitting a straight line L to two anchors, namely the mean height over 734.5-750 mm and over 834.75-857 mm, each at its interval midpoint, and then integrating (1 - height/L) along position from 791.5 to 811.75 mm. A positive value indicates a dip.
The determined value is 6.8 mm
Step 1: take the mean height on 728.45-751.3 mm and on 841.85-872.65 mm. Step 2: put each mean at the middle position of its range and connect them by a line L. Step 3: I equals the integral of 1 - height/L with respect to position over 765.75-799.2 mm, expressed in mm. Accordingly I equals 8.59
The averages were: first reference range 38.9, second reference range 44.5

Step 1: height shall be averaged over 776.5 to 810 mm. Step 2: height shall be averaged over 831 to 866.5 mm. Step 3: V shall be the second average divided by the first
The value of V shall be 1.5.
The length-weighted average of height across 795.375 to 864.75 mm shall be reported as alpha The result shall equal 34.7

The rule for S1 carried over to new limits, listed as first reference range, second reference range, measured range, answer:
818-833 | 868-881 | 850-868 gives -4.67 mm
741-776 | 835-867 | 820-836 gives 4.73 mm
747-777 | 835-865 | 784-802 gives 7.79 mm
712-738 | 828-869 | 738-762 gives -0.13 mm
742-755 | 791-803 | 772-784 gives -1.94 mm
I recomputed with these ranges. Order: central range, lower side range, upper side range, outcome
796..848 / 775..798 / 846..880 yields 6.44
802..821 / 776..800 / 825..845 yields -0.74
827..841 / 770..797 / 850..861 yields 3.87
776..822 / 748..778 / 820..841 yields 8.84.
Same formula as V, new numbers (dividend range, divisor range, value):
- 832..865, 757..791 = 1.19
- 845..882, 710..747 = 1.13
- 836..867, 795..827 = 1.49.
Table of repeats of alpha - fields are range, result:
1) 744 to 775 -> 40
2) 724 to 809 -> 34.5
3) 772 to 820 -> 28.7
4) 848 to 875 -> 45.7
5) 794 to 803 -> 24.1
